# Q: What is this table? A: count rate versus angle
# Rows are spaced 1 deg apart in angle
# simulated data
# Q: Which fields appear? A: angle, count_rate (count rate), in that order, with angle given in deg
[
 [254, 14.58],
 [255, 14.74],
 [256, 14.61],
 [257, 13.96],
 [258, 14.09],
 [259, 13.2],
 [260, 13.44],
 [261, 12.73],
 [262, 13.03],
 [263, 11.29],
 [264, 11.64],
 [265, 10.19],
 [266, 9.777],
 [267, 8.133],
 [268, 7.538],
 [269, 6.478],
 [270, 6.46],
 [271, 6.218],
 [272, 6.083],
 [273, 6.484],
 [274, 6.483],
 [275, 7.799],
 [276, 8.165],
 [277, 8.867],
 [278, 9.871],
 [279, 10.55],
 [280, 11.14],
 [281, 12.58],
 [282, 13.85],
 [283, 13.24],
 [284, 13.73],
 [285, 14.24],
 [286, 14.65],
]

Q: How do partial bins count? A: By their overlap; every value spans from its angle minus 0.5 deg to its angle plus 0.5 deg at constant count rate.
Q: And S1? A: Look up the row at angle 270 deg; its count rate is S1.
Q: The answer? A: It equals 6.46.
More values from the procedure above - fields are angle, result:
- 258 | 14.09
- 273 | 6.484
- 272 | 6.083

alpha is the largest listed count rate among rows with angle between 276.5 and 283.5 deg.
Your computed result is 13.85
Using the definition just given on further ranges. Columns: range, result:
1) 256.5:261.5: 14.09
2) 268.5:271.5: 6.478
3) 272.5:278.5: 9.871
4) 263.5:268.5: 11.64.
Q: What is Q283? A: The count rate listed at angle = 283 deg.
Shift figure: 13.24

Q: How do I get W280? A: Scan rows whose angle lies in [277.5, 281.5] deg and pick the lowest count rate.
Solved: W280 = 9.871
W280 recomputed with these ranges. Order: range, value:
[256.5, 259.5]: 13.2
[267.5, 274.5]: 6.083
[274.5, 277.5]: 7.799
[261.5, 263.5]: 11.29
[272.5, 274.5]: 6.483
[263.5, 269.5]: 6.478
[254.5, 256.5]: 14.61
